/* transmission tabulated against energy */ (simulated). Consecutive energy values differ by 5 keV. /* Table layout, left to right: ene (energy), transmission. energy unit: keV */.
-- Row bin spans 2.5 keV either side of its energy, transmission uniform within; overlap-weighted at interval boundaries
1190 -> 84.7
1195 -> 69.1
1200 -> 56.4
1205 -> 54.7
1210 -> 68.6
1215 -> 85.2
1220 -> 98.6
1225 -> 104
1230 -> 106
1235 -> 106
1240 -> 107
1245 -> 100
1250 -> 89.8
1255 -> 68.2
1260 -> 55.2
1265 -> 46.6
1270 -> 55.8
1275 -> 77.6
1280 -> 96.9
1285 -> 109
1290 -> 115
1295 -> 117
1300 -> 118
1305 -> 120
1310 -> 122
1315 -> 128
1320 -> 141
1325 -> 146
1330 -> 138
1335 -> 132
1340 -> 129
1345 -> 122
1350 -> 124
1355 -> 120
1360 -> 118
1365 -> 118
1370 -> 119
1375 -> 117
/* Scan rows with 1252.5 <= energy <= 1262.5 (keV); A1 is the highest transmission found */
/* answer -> 68.2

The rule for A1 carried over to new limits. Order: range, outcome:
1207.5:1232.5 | 106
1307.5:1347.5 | 146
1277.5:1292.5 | 115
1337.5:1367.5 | 129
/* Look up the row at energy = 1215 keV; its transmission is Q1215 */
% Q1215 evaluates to 85.2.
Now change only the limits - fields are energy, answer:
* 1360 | 118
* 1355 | 120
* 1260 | 55.2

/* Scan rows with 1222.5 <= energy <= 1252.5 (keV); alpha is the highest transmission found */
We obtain 107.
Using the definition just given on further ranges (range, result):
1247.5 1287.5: 109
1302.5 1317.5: 128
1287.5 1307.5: 120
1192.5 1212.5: 69.1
